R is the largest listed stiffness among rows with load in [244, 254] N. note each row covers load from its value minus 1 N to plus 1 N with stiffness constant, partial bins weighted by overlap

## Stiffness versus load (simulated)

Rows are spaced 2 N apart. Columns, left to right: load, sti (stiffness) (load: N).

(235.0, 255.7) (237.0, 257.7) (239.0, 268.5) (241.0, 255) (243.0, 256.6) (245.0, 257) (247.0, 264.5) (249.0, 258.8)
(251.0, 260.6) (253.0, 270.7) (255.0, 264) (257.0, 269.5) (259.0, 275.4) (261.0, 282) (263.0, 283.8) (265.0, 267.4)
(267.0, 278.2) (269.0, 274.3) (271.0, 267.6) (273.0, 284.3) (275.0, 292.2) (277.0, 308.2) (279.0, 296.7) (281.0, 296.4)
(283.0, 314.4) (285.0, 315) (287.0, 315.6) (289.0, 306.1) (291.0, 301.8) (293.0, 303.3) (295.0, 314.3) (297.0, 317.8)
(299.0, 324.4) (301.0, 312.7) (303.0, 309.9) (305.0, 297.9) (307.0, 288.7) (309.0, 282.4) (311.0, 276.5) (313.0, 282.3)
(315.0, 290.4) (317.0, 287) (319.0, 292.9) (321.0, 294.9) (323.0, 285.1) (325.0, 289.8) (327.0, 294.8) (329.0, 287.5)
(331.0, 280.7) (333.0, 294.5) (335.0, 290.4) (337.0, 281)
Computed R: 270.7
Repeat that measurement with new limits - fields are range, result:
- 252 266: 283.8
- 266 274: 284.3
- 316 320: 292.9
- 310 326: 294.9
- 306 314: 288.7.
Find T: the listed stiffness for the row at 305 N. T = 297.9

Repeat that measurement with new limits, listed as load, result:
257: 269.5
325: 289.8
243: 256.6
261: 282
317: 287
